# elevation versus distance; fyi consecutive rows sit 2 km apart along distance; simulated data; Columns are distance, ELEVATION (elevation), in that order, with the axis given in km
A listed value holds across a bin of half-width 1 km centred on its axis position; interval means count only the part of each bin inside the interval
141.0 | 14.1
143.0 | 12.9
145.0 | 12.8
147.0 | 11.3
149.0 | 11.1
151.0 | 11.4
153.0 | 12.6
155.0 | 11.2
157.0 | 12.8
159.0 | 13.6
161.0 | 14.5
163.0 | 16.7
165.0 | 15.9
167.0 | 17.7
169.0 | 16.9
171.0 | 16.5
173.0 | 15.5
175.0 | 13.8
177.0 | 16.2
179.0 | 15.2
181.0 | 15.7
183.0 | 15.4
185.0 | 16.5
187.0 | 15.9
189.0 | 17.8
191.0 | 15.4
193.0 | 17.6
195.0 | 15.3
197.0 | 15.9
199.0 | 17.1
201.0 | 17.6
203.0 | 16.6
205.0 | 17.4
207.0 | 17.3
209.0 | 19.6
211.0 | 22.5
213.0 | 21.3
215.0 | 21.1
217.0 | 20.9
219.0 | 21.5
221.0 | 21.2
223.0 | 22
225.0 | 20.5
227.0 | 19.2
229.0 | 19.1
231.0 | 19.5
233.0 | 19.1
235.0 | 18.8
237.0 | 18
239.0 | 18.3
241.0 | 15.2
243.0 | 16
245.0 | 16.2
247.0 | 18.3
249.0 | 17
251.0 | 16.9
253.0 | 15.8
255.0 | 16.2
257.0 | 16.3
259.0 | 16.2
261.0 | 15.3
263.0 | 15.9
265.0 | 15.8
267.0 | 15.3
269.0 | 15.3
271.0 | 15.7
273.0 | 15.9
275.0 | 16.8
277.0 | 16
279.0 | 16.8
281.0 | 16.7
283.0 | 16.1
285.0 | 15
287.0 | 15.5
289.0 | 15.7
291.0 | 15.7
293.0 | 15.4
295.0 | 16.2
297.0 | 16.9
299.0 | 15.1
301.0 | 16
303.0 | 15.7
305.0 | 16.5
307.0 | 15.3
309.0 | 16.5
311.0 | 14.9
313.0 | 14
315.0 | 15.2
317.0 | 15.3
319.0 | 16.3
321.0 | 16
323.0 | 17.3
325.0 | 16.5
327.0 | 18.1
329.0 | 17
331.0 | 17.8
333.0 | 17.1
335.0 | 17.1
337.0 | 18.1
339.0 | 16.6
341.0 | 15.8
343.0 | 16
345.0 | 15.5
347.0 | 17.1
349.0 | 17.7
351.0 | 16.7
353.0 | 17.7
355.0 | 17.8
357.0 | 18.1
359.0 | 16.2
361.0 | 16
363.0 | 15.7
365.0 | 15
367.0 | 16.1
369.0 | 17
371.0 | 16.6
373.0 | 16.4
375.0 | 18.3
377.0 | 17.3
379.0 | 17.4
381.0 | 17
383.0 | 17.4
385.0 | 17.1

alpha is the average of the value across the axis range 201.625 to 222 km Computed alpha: 19.9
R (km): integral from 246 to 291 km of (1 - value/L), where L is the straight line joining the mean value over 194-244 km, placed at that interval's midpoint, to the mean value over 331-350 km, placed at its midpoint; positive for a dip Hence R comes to 4.8 km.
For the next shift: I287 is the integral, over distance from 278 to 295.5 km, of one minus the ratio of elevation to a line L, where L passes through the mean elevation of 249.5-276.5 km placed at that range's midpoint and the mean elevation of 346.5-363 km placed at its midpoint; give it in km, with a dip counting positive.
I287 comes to 0.4 km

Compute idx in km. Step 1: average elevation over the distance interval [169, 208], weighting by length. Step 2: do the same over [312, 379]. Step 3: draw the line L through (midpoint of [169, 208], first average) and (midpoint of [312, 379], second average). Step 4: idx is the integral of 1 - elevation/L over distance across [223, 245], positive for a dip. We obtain -2.8 km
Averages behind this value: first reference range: 16.3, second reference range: 16.7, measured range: 18.4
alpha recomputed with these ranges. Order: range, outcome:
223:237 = 19.5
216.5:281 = 17.5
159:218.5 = 17.1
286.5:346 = 16.2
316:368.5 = 16.7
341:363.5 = 16.8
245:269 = 16.2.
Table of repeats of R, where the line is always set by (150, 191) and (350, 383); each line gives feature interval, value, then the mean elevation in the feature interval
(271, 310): 0.4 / 16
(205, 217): -3.6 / 20.2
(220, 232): -3.6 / 20.2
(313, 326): 0.4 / 15.9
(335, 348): 0.0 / 16.6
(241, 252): -0.7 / 16.7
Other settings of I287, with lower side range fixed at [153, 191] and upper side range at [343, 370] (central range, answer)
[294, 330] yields 0.6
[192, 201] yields -0.6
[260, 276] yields 0.3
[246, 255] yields -0.6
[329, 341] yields -0.5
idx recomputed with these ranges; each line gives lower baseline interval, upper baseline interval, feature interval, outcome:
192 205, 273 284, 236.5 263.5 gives 0.02 km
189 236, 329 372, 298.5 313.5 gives 1.63 km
